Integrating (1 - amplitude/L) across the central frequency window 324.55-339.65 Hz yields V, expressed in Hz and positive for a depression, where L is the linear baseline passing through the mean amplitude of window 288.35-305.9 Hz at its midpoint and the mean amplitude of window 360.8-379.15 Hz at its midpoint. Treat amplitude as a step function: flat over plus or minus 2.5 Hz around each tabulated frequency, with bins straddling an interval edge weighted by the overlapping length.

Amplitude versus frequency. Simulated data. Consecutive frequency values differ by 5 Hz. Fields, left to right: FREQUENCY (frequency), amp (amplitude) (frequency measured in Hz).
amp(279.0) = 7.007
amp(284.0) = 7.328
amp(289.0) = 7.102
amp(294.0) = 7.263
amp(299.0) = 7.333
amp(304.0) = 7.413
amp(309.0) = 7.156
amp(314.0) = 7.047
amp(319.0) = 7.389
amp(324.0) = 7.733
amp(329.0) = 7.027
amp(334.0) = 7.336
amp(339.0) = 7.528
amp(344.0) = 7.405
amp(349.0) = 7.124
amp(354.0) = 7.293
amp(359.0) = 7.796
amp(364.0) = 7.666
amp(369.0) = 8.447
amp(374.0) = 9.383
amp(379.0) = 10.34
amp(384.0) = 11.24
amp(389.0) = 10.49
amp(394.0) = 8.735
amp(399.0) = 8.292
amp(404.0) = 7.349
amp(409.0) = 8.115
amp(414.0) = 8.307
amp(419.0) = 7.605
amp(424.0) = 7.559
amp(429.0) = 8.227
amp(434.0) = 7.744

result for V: 1.25 Hz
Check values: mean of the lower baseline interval 7.29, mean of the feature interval 7.33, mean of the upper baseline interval 8.74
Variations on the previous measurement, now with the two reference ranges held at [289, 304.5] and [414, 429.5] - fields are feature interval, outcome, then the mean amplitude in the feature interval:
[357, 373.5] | -1.22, 8.15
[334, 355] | 0.43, 7.34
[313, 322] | 0.12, 7.28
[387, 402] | -2.65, 9.07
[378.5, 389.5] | -4.49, 10.8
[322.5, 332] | 0.10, 7.34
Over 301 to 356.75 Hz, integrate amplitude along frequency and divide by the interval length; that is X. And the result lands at 7.32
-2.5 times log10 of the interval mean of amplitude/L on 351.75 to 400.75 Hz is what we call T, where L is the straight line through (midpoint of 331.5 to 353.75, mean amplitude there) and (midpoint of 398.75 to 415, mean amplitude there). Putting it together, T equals -0.17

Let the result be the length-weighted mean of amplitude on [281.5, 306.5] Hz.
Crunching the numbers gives 7.29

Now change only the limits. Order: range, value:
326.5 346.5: 7.32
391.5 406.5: 8.13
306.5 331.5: 7.27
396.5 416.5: 8.02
